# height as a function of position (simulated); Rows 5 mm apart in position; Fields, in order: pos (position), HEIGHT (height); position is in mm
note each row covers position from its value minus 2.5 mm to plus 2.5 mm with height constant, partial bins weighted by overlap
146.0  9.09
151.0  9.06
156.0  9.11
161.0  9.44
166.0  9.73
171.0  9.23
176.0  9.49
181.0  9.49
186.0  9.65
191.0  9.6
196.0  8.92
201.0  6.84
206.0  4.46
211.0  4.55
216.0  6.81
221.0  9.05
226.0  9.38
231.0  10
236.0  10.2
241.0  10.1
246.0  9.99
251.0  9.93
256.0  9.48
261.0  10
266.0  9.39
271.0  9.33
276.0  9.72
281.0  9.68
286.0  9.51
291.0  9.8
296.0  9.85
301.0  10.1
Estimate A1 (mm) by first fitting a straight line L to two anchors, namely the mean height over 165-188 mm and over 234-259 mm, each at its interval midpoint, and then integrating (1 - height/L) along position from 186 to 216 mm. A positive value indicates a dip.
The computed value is 7.90 mm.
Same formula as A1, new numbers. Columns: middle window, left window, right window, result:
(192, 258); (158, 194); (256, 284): 7.62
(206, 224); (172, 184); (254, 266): 5.67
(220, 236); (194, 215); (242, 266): -3.49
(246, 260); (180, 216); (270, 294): -1.41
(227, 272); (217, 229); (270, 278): -2.78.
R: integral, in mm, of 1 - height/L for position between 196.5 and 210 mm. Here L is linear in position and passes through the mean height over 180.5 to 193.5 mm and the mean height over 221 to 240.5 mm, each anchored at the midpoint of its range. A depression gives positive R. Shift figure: 5.1 mm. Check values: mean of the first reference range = 9.59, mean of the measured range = 6.01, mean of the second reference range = 9.78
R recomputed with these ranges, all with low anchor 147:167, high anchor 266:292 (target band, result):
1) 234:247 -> -0.8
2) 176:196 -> -0.3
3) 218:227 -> 0.4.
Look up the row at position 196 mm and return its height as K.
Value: 8.92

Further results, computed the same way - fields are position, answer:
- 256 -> 9.48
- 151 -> 9.06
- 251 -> 9.93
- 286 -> 9.51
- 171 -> 9.23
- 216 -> 6.81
